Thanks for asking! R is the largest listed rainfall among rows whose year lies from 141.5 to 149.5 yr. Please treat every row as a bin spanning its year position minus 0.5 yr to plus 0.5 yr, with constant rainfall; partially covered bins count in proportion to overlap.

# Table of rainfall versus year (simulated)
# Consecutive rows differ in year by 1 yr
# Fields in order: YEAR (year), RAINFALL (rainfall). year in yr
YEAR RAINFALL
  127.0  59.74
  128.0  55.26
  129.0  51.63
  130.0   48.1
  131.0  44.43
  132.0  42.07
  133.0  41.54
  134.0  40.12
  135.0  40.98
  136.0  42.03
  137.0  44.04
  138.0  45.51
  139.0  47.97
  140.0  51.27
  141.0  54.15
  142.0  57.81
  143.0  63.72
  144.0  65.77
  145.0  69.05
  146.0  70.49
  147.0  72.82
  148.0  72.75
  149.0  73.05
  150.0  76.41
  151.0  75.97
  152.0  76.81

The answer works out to 73.05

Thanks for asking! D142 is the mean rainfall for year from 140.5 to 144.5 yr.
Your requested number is 60.4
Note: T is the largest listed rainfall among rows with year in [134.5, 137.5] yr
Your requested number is 44.04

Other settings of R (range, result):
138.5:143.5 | 63.72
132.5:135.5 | 41.54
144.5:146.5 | 70.49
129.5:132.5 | 48.1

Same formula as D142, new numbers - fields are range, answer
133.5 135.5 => 40.5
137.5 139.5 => 46.7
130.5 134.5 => 42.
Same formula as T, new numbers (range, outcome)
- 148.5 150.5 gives 76.41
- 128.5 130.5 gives 51.63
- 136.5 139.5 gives 47.97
